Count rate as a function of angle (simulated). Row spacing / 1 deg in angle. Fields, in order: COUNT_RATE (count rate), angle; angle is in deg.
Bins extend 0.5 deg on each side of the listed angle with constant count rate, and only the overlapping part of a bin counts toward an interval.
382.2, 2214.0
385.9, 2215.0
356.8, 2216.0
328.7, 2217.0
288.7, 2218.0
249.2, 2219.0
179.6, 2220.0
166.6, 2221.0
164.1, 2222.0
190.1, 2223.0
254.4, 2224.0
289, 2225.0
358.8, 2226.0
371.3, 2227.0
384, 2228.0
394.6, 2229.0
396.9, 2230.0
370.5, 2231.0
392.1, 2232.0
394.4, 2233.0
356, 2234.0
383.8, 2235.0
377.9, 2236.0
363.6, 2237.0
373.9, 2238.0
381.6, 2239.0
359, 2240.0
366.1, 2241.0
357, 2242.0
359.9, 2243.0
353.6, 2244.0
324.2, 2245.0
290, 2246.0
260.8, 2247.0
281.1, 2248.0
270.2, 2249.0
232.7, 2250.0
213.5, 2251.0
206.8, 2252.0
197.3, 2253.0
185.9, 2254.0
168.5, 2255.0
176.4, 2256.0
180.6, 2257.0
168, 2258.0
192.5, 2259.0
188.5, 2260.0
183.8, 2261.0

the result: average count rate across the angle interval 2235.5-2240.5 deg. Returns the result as 371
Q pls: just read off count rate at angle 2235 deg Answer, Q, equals 383.8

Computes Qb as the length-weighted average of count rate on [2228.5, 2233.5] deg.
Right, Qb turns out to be 390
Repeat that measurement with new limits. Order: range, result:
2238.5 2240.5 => 370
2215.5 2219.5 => 306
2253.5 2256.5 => 177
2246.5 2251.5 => 252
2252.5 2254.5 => 192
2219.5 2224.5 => 191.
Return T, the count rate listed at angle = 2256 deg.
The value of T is 176.4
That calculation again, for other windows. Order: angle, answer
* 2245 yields 324.2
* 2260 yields 188.5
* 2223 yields 190.1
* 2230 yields 396.9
